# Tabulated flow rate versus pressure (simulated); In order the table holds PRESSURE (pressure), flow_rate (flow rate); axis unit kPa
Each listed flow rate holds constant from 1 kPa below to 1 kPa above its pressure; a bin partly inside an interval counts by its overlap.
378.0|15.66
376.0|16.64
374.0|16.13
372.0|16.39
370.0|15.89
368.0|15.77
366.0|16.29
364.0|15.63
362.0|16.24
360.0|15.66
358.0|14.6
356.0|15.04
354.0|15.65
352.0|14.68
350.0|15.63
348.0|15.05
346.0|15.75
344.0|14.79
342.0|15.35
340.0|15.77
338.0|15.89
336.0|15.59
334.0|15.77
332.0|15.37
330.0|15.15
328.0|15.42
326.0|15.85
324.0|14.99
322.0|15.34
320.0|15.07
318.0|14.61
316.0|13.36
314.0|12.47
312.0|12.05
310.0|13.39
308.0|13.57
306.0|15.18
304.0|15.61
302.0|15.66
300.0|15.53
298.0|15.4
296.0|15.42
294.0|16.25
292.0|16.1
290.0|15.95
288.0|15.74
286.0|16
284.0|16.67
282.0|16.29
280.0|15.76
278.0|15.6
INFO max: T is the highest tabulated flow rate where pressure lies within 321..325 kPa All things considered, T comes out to 15.34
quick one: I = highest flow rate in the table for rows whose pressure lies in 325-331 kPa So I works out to 15.85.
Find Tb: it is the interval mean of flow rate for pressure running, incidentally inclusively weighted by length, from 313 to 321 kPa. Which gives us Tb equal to 13.9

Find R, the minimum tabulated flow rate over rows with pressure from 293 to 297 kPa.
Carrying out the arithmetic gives 15.42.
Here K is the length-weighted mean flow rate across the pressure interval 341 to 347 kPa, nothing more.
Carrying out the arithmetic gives 15.3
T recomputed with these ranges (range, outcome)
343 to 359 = 15.75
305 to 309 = 15.18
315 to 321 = 15.07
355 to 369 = 16.29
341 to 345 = 15.35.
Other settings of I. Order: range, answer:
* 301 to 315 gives 15.66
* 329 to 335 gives 15.77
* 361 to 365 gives 16.24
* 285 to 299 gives 16.25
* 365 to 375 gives 16.39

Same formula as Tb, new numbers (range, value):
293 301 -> 15.7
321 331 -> 15.3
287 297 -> 15.9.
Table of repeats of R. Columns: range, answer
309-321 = 12.05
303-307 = 15.18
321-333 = 14.99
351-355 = 14.68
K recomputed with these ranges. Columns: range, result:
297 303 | 15.5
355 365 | 15.4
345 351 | 15.5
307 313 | 13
